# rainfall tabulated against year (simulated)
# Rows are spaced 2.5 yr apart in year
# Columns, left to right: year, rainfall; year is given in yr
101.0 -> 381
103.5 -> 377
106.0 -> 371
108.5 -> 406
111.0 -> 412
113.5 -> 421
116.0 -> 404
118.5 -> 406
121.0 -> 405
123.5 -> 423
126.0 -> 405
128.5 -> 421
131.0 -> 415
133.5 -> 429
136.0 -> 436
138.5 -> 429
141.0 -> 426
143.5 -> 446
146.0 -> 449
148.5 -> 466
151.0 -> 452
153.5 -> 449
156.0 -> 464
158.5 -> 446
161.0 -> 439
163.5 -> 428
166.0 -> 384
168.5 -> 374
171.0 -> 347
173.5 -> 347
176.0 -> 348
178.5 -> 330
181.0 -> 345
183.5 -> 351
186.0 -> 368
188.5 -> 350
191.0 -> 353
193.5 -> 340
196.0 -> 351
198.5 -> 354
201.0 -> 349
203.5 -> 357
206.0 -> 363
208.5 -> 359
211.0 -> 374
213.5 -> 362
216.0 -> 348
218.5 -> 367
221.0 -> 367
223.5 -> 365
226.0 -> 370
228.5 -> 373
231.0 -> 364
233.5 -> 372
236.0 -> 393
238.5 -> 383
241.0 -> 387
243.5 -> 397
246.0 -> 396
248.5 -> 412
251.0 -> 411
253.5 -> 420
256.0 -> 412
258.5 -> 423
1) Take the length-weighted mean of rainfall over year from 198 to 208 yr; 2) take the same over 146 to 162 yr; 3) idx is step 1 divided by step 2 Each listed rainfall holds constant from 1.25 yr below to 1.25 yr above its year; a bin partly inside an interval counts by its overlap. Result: 0.79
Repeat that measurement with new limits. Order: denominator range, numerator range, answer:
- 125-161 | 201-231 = 0.83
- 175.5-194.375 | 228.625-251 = 1.12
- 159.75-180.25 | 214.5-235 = 0.98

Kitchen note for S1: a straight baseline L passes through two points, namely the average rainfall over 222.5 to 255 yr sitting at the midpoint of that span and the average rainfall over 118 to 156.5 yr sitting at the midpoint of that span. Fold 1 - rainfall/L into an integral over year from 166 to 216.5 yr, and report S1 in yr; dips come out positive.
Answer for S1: 6.73 yr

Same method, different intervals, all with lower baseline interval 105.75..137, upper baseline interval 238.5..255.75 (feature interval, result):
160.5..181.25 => 2.0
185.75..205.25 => 2.6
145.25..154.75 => -1.0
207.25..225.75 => 1.9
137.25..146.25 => -0.5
